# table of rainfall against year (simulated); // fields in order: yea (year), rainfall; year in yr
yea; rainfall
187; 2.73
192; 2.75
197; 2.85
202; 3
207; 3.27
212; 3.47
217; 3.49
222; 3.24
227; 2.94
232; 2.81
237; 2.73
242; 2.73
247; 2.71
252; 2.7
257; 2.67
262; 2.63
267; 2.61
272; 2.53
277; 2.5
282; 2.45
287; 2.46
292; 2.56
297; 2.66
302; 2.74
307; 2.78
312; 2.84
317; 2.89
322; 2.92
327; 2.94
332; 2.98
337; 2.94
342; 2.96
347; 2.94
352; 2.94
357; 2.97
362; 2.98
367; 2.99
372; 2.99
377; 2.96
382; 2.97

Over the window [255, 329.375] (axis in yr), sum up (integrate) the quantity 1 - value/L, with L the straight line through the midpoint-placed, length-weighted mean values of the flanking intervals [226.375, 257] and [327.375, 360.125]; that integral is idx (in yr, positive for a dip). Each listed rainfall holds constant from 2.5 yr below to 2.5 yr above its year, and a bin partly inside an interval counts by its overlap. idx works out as 4.6 yr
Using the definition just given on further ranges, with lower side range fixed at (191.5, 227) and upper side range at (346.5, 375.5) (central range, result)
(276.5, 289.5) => 2.55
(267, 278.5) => 2.03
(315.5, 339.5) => 0.61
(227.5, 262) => 4.27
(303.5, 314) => 0.81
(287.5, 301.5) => 2.05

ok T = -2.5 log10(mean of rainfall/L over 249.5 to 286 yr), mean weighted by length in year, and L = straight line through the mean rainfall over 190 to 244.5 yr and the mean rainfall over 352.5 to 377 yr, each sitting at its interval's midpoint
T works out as 0.168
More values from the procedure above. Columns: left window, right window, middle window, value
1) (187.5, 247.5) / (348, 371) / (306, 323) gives 0.04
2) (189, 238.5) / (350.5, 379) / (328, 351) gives 0.01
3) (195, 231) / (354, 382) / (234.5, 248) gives 0.15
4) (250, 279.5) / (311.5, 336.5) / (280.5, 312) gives 0.06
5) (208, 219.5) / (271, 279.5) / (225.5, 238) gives 0.13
